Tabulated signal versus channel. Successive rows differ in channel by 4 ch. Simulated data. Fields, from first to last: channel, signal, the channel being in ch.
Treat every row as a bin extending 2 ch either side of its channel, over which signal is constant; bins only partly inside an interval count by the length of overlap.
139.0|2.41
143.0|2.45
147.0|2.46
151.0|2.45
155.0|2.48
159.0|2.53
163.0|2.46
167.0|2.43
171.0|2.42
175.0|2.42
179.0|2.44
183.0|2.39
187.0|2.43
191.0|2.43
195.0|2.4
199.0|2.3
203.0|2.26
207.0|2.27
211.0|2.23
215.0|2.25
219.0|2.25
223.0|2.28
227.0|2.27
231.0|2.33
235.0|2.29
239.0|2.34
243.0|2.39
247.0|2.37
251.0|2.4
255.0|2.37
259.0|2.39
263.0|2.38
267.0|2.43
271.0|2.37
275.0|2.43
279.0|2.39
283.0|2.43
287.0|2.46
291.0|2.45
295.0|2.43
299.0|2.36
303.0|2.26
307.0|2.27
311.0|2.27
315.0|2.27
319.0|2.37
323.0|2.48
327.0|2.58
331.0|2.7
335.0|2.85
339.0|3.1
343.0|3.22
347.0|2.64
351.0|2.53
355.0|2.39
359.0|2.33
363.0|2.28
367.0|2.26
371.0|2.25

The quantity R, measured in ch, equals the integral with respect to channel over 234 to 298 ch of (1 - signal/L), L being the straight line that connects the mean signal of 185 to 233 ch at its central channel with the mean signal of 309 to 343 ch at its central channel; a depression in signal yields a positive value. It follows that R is 1.6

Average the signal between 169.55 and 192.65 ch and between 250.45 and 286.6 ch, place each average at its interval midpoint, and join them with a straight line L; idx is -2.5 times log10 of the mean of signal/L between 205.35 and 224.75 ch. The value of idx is 0.07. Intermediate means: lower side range 2.42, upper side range 2.4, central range 2.26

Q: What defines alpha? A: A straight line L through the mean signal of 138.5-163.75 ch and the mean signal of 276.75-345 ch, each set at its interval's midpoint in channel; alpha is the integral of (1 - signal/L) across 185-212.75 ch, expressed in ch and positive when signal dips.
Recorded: 1.7 ch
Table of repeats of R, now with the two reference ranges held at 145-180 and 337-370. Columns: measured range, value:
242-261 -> 0.99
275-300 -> 1.14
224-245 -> 1.52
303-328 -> 1.97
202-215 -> 1.22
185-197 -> 0.26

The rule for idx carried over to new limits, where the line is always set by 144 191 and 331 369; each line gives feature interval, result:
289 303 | 0.08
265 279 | 0.06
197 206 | 0.09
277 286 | 0.06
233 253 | 0.07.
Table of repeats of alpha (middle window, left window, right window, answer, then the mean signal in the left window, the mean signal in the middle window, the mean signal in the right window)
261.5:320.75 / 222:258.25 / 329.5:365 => 3.0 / 2.34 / 2.37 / 2.67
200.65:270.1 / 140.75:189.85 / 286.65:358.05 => 4.5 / 2.45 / 2.32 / 2.53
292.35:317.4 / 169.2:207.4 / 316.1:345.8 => 3.4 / 2.38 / 2.31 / 2.74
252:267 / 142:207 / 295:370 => 0.5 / 2.42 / 2.39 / 2.5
